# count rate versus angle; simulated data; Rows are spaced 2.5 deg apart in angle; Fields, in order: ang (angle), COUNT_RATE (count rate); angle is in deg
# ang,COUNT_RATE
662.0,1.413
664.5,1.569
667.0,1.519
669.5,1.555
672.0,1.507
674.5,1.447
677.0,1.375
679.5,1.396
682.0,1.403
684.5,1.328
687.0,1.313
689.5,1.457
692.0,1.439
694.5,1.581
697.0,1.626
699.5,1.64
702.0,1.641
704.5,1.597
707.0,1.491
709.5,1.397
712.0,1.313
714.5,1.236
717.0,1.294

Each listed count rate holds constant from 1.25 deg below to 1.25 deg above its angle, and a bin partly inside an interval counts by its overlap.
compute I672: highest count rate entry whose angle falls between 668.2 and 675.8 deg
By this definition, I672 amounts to 1.555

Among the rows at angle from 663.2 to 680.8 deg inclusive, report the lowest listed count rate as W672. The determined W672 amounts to 1.375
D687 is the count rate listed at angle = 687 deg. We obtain 1.313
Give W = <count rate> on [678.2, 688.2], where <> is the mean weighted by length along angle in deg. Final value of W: 1.36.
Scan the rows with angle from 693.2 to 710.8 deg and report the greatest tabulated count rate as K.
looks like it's 1.641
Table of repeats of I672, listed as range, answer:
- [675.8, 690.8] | 1.457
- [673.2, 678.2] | 1.447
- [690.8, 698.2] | 1.626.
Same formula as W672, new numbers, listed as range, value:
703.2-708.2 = 1.491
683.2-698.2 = 1.313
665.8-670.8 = 1.519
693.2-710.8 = 1.397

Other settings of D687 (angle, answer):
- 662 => 1.413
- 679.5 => 1.396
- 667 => 1.519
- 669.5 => 1.555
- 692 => 1.439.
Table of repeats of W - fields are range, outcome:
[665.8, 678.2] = 1.48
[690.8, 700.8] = 1.57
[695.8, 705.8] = 1.63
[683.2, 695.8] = 1.42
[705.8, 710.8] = 1.44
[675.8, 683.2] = 1.39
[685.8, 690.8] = 1.39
